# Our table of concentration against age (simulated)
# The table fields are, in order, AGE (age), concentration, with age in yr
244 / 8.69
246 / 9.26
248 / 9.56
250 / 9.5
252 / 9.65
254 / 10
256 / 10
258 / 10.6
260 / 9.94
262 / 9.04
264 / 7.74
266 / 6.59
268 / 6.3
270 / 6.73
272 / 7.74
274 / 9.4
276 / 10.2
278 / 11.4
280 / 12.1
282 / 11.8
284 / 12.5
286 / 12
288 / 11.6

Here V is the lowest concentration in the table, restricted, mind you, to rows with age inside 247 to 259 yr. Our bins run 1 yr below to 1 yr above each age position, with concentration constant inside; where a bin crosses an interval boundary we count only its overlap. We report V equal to 9.5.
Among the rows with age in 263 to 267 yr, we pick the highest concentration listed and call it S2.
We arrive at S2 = 7.74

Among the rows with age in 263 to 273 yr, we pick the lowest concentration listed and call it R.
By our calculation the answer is 6.3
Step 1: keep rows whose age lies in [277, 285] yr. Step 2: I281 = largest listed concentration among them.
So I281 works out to 12.5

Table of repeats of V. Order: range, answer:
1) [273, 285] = 9.4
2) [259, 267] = 6.59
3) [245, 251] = 9.26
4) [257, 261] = 9.94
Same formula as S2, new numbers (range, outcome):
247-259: 10.6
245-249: 9.56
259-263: 9.94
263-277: 10.2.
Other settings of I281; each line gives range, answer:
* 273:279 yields 11.4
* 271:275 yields 9.4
